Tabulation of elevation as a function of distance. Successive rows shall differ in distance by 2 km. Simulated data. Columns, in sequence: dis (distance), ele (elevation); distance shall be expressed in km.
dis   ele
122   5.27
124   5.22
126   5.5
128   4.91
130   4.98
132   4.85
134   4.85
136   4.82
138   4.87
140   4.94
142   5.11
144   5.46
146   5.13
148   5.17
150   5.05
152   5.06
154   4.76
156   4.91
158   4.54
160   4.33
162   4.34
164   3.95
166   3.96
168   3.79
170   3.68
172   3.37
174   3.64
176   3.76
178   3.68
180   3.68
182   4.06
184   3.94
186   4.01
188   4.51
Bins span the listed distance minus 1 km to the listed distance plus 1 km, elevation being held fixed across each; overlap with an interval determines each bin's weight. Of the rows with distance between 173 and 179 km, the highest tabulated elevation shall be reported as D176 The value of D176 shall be 3.76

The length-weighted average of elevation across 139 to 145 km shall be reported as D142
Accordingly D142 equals 5.17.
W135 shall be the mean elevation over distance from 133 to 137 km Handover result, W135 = 4.83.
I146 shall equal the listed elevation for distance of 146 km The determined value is 5.13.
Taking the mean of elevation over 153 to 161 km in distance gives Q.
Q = 4.63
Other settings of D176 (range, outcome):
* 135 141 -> 4.94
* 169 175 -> 3.68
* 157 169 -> 4.54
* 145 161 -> 5.17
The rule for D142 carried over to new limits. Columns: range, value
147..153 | 5.09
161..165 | 4.14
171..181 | 3.63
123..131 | 5.15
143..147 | 5.29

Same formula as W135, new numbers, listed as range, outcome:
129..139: 4.87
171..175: 3.5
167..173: 3.61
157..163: 4.4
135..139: 4.85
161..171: 3.94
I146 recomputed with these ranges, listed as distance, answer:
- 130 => 4.98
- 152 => 5.06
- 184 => 3.94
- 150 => 5.05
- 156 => 4.91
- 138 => 4.87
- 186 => 4.01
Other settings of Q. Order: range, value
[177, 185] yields 3.84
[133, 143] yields 4.92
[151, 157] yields 4.91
